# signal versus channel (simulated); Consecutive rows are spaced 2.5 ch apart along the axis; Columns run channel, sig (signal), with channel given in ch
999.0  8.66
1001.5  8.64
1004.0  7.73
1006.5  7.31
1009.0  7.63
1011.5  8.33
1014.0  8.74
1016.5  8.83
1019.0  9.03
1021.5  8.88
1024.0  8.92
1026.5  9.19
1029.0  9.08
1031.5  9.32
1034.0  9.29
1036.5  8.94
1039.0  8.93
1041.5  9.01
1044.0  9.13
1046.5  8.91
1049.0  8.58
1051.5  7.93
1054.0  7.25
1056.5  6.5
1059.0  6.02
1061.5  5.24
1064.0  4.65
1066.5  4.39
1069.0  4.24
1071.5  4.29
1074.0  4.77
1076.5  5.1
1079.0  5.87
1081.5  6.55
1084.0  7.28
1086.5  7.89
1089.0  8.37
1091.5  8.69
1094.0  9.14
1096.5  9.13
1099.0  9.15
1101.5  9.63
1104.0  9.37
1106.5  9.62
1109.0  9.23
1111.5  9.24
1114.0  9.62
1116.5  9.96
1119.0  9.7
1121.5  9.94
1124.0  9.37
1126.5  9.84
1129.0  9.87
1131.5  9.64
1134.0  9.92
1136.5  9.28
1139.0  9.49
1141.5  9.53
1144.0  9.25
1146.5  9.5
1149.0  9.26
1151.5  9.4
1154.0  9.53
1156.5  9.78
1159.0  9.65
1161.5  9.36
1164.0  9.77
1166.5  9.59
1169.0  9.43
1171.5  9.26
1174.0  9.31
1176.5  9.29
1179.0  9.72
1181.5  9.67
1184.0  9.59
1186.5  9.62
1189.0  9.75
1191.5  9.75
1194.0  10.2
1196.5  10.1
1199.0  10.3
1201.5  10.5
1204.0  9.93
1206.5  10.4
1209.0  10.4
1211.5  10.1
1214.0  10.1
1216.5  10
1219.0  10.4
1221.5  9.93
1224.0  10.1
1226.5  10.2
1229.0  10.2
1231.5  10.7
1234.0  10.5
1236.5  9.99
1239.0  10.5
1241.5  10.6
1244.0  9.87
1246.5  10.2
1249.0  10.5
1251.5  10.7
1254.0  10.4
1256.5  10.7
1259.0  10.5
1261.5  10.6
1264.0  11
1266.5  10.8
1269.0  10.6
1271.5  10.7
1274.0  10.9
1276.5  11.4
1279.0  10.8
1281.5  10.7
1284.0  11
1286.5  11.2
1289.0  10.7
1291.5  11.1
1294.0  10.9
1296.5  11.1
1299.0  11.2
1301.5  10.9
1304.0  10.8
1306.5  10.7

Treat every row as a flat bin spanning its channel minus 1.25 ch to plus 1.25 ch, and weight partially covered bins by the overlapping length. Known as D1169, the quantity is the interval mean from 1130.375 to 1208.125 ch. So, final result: 9.67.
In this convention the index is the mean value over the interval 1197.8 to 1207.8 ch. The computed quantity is 10.3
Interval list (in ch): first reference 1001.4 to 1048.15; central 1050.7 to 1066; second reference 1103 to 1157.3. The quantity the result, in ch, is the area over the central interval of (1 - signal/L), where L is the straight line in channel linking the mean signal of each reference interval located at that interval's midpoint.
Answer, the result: 4.9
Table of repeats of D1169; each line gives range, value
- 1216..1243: 10.3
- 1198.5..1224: 10.2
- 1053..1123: 7.54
